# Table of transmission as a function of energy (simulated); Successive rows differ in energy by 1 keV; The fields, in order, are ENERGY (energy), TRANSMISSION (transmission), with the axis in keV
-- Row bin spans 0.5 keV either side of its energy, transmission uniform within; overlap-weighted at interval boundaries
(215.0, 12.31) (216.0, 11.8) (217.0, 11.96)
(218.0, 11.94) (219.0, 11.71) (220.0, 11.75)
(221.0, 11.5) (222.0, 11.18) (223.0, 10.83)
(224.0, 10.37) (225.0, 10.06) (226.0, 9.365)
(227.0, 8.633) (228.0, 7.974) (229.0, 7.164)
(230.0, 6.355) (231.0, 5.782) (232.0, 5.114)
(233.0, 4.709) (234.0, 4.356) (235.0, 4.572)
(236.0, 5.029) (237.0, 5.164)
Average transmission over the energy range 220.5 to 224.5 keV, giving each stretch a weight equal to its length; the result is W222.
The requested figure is 11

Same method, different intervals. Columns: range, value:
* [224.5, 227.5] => 9.35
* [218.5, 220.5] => 11.7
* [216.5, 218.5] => 11.9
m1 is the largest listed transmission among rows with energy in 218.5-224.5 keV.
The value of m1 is 11.75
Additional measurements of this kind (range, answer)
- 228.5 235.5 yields 7.164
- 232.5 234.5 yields 4.709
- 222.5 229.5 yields 10.83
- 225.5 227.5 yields 9.365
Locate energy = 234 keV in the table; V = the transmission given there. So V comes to 4.356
